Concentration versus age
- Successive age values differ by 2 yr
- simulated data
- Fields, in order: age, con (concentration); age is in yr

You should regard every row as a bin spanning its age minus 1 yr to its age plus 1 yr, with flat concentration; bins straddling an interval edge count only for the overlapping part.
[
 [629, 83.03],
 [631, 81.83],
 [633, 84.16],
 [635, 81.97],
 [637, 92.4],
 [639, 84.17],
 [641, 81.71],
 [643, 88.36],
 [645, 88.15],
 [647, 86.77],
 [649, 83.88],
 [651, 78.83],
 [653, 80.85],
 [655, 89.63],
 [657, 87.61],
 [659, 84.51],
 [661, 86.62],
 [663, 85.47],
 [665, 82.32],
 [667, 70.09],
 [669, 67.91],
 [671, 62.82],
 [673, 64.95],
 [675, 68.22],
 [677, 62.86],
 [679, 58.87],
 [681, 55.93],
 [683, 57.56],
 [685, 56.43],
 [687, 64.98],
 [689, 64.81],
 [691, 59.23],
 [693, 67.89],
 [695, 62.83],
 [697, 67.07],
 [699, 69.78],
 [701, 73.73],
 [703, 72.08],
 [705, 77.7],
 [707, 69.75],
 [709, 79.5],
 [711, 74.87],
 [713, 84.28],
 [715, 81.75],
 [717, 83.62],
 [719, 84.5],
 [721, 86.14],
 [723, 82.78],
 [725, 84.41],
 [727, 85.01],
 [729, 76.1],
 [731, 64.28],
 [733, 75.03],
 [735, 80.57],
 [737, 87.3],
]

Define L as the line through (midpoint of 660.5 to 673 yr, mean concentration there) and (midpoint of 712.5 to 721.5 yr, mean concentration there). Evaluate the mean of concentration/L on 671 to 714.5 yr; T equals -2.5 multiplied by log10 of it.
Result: 0.18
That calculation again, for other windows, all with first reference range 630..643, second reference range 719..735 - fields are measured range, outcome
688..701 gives 0.23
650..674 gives 0.06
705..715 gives 0.04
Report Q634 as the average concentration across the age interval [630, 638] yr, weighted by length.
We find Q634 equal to 85.1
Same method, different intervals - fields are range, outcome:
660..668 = 81.1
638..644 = 84.7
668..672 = 65.4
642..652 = 85.2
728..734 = 71.8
